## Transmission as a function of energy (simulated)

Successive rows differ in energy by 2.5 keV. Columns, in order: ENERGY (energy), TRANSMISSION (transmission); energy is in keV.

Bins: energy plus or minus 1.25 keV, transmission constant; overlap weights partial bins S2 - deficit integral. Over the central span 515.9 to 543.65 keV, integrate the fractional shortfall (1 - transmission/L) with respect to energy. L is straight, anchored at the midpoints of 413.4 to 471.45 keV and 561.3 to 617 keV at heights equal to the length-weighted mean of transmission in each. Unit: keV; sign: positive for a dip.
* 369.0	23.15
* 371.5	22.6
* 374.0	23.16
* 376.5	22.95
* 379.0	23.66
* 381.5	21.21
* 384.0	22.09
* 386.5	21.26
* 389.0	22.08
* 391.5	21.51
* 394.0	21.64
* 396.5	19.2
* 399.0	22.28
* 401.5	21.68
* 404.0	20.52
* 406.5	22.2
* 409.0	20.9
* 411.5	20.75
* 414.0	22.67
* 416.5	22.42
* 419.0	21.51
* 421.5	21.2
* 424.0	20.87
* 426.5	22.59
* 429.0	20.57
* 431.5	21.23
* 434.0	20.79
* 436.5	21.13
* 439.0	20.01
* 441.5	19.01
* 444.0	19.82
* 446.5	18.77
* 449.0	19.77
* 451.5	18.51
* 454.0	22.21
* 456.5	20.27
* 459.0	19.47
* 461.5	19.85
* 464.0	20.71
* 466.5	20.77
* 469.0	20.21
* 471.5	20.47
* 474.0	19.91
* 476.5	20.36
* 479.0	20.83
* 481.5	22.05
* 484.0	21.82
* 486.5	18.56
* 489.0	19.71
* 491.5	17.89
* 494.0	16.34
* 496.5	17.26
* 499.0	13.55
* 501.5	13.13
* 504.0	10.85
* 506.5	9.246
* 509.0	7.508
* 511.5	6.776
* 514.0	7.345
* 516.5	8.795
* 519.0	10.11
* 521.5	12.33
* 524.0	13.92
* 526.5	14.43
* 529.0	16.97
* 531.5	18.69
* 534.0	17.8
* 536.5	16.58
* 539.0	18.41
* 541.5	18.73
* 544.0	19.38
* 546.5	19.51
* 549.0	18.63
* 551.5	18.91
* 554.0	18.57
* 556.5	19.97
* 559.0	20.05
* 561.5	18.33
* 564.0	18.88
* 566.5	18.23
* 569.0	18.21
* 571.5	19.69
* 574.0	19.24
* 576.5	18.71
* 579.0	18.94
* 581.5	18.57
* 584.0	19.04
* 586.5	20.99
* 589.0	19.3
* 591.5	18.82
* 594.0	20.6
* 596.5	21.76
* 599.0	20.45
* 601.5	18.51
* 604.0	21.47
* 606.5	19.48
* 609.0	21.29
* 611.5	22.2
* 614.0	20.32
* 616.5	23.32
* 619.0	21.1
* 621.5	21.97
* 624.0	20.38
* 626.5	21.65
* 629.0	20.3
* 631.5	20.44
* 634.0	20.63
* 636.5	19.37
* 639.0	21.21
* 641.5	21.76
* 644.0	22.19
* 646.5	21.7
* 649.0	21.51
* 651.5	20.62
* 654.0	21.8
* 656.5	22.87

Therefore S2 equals 6.5 keV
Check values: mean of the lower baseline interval 20.6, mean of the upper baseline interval 19.8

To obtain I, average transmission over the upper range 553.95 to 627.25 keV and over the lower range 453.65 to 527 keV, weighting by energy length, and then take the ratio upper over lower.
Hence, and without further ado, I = 1.24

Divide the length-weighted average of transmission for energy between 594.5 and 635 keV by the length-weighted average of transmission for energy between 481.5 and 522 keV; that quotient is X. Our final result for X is 1.55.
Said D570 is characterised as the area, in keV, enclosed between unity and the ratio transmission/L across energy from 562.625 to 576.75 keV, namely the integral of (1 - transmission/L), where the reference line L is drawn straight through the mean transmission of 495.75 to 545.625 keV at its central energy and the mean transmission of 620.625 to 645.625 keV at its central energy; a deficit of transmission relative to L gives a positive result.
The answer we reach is -1.7 keV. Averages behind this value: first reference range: 13.6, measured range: 18.8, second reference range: 21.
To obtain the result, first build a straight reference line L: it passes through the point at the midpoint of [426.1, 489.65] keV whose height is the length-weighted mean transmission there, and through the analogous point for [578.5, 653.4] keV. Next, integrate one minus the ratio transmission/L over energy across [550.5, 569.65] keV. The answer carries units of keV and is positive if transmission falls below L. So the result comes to 1.5 keV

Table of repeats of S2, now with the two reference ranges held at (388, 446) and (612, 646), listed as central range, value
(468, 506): 5.62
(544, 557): 1.26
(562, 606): 3.49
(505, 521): 9.55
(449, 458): 0.38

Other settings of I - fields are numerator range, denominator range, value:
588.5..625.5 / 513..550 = 1.34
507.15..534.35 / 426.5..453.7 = 0.59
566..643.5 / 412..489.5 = 0.99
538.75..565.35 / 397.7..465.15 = 0.92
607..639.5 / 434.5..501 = 1.08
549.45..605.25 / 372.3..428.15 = 0.89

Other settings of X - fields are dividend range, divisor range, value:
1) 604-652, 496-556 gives 1.46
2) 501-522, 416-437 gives 0.44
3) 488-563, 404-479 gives 0.74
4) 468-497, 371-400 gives 0.90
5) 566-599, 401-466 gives 0.94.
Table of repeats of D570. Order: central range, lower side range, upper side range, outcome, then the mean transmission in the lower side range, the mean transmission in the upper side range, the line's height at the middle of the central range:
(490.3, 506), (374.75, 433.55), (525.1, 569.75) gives 3.96 keV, 21.6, 18.3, 19.5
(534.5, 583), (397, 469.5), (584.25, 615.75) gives 4.05 keV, 20.8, 20.4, 20.5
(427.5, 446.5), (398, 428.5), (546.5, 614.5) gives 0.92 keV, 21.6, 19.6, 21.3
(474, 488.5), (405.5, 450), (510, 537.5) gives -3.62 keV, 20.9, 13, 16.5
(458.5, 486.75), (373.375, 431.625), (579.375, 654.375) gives 1.12 keV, 21.7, 20.7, 21.4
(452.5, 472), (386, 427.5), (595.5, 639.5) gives 0.78 keV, 21.5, 20.9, 21.3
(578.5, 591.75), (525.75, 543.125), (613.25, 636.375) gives 0.11 keV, 17.5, 21.1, 19.5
